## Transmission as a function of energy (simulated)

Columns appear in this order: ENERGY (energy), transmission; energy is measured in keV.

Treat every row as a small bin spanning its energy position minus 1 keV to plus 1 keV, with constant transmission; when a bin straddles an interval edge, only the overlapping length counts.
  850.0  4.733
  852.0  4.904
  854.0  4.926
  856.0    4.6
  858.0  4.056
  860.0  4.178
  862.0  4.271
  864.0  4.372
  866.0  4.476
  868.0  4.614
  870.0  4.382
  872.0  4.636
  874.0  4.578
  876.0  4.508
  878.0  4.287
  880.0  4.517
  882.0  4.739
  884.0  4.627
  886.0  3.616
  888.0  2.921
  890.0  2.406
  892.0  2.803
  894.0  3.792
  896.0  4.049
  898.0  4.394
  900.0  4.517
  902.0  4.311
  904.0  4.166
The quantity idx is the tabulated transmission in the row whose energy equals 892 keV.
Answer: 2.803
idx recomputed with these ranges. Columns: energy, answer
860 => 4.178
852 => 4.904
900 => 4.517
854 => 4.926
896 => 4.049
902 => 4.311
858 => 4.056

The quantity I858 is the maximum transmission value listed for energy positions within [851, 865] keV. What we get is 4.926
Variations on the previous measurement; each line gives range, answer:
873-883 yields 4.739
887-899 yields 4.394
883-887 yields 4.627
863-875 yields 4.636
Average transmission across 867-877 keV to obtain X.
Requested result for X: 4.54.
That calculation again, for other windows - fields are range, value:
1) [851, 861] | 4.53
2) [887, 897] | 3.19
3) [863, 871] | 4.46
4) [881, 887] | 4.33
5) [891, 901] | 3.91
